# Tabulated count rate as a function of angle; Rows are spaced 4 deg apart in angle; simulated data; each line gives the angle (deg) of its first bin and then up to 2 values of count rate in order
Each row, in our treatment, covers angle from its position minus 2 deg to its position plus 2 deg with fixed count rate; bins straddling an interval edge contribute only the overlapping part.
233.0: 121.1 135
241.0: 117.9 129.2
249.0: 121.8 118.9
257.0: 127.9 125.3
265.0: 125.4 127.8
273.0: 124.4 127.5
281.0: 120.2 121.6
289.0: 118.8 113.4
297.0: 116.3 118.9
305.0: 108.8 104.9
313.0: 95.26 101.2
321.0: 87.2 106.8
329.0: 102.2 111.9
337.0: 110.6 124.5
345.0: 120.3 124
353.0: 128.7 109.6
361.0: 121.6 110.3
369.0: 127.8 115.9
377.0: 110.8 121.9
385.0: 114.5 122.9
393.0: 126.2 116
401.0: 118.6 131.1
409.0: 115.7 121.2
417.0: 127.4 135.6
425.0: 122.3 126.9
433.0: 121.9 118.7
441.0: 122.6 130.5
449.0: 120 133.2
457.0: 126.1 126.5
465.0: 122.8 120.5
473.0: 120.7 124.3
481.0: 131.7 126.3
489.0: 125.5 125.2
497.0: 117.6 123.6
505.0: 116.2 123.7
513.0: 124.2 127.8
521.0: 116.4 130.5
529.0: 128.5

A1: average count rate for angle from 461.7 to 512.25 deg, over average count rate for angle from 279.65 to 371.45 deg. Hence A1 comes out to 1.09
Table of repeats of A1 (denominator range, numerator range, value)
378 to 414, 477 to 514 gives 1.03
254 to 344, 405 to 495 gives 1.09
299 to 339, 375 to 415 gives 1.14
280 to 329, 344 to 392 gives 1.09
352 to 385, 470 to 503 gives 1.05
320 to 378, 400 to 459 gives 1.09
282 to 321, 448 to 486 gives 1.14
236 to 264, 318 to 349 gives 0.88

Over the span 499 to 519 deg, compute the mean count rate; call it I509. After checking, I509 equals 123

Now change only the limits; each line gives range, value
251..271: 125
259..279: 126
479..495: 127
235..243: 126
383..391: 119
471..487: 126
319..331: 98.7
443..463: 127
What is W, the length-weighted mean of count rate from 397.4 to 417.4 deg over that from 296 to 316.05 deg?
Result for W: 1.13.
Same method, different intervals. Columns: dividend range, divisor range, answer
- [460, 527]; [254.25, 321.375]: 1.06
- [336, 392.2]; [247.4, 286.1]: 0.96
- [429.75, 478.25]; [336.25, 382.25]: 1.04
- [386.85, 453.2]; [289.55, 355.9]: 1.12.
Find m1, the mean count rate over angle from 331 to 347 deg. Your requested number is 117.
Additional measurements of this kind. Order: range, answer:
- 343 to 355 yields 124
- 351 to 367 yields 118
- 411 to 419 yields 124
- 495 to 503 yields 121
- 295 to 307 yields 115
